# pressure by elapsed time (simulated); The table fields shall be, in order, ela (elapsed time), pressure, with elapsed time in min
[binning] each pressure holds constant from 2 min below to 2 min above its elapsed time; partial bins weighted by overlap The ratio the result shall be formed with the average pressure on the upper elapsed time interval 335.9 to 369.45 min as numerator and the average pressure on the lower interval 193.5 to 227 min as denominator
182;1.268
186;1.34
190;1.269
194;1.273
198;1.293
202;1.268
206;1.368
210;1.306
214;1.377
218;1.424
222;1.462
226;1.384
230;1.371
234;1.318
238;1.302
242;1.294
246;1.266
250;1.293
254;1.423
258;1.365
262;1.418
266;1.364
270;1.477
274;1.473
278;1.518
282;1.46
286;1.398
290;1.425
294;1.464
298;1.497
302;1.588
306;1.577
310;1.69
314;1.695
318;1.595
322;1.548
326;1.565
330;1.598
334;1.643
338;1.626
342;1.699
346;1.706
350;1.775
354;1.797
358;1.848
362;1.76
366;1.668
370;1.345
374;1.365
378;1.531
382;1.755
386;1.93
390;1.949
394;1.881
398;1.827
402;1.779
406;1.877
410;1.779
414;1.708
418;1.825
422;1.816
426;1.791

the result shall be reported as 1.3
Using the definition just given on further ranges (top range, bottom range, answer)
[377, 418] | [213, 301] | 1.29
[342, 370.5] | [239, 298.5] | 1.22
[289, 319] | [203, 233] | 1.14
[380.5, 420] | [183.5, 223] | 1.37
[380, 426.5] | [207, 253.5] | 1.36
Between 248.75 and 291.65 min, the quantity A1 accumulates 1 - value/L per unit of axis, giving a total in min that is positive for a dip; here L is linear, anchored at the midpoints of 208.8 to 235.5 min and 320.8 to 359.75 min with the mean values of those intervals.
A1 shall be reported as 2.3 min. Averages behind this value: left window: 1.38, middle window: 1.42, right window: 1.68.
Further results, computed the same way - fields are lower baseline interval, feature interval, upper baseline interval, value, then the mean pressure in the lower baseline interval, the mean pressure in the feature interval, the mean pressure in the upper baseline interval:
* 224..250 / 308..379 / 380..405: 1.9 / 1.32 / 1.64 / 1.85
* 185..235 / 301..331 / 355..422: -0.5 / 1.34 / 1.61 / 1.74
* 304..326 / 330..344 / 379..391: 0.3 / 1.62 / 1.65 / 1.84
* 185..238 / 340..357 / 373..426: -0.9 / 1.34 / 1.75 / 1.78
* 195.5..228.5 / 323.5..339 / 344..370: 0.5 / 1.36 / 1.6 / 1.73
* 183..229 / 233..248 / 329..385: 1.3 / 1.34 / 1.29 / 1.66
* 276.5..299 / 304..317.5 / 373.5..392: -1.1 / 1.46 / 1.65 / 1.73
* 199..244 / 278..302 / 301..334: 1.1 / 1.35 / 1.47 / 1.61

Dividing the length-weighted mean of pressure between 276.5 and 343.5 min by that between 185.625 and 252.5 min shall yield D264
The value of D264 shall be 1.2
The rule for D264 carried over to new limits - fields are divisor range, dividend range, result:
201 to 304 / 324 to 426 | 1.23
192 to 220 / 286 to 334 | 1.18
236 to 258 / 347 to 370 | 1.31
